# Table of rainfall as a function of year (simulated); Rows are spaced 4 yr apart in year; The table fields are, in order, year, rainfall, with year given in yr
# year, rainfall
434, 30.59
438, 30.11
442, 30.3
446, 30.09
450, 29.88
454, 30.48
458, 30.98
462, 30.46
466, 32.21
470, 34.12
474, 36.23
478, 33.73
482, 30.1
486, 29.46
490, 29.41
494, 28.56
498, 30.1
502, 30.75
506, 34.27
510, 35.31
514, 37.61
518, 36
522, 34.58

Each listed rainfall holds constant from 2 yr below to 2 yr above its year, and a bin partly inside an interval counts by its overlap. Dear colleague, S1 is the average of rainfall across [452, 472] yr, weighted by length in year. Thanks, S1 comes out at 31.6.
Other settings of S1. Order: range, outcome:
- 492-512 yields 31.8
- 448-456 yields 30.2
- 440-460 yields 30.3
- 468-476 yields 35.2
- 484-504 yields 29.7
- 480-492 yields 29.7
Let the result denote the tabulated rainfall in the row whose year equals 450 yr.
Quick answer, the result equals 29.88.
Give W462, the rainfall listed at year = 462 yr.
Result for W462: 30.46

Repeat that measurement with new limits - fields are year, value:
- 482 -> 30.1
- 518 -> 36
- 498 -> 30.1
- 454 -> 30.48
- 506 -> 34.27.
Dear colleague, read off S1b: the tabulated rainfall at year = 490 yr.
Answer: 29.41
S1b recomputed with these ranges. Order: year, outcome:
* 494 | 28.56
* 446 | 30.09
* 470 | 34.12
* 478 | 33.73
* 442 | 30.3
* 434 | 30.59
